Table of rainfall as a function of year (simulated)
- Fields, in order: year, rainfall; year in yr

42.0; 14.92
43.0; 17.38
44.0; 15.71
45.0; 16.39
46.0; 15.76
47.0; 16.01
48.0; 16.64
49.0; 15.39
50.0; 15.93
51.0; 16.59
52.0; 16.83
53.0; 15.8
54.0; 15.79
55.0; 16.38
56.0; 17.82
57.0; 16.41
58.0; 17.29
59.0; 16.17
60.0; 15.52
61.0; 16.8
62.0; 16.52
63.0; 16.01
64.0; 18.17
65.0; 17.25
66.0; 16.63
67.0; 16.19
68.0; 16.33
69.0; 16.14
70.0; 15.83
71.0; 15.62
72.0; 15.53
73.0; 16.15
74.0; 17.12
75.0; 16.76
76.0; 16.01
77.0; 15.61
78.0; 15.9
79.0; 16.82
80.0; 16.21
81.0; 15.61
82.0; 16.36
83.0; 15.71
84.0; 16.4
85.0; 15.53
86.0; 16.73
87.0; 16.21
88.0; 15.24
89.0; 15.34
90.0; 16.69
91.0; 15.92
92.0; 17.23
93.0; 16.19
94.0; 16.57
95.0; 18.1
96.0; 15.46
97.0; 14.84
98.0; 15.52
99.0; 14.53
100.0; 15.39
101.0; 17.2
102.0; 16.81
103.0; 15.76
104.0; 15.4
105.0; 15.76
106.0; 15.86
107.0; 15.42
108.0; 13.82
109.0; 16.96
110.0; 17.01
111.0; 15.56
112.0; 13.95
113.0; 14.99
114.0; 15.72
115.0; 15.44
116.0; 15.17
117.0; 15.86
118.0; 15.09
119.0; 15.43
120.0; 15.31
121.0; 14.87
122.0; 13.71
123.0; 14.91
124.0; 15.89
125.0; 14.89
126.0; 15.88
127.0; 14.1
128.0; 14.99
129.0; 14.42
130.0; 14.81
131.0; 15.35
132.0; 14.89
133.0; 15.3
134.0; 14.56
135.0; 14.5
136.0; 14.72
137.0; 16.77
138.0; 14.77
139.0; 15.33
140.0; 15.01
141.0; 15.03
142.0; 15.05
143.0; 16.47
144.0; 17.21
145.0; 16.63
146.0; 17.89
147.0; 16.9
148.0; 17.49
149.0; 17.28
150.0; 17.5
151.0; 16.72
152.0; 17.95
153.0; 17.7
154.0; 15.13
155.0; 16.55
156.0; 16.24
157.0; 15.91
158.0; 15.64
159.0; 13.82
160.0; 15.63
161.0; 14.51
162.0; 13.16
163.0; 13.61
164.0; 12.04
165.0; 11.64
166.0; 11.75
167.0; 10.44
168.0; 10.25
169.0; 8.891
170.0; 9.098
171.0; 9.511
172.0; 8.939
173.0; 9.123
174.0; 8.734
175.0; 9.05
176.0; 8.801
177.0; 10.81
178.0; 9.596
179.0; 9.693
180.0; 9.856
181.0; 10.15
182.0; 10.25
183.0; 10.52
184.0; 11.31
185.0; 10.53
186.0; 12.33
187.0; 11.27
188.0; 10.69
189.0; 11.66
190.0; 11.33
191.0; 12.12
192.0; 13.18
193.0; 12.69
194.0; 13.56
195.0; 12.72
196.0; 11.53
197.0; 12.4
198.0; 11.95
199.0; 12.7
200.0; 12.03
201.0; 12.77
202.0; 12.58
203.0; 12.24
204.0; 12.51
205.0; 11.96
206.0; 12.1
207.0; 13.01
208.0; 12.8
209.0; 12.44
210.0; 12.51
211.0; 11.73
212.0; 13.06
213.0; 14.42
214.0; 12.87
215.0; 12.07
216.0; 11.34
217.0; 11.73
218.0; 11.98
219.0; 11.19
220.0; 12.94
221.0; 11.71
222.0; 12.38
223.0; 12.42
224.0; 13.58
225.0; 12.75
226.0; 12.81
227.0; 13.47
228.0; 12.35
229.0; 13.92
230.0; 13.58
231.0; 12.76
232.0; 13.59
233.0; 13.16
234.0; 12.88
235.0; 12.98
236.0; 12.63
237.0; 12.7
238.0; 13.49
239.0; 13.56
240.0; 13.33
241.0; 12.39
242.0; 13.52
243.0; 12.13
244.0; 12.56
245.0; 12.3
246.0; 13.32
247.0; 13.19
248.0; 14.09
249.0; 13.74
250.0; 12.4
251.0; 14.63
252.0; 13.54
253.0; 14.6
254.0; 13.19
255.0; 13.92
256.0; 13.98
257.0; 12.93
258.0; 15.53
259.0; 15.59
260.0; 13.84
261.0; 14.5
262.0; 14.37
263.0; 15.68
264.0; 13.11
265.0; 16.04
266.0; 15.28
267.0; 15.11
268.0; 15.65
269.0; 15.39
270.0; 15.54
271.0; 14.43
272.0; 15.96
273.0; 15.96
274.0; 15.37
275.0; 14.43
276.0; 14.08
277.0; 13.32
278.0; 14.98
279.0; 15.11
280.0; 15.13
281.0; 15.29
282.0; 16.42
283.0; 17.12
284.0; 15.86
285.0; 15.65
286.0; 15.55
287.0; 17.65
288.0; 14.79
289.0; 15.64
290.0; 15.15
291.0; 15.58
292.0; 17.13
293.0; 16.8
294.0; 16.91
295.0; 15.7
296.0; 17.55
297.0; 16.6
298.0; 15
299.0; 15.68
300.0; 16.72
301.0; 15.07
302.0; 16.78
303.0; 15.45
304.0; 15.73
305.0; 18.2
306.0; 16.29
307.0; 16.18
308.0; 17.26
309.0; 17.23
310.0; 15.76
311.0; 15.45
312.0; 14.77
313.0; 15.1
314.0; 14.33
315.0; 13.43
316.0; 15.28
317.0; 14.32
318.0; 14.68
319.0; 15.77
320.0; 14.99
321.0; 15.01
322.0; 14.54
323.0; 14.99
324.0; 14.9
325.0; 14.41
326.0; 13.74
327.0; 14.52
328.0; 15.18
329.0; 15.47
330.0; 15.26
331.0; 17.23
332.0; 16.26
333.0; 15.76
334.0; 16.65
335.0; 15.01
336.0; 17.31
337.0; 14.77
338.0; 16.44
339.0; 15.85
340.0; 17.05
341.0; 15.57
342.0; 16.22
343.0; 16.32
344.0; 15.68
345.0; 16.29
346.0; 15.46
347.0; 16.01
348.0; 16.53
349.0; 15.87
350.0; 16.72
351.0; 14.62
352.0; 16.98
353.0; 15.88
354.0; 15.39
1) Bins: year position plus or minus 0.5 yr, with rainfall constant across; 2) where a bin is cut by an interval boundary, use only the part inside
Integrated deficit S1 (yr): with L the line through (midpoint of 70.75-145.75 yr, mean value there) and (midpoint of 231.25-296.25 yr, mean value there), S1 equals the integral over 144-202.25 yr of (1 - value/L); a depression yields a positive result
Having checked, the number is 9.6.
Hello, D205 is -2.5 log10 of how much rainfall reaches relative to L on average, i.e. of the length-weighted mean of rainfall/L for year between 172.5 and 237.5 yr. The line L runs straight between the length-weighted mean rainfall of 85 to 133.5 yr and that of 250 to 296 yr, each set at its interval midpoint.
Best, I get 0.267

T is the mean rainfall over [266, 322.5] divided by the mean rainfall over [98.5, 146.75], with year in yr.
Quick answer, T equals 1.01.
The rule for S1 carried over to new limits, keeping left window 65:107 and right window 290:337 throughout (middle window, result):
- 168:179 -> 4.6 yr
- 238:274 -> 3.7 yr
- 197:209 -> 2.6 yr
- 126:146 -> 0.8 yr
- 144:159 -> -0.7 yr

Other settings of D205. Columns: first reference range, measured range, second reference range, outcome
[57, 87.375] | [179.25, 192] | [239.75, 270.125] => 0.32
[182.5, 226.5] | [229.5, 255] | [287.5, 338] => 0.02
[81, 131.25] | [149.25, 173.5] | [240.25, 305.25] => 0.15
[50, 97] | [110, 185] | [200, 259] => 0.06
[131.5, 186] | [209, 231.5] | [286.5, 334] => 0.14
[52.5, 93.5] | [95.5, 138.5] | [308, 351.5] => 0.06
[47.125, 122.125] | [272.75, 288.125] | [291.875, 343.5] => 0.02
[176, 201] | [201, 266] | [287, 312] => 0.02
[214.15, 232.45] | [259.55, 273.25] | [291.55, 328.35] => -0.07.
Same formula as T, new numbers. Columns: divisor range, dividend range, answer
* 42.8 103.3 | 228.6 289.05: 0.88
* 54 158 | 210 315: 0.90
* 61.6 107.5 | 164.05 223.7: 0.71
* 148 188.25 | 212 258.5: 1.05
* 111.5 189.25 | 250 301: 1.11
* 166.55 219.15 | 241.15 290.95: 1.29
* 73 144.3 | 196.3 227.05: 0.80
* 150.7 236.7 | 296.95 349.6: 1.27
